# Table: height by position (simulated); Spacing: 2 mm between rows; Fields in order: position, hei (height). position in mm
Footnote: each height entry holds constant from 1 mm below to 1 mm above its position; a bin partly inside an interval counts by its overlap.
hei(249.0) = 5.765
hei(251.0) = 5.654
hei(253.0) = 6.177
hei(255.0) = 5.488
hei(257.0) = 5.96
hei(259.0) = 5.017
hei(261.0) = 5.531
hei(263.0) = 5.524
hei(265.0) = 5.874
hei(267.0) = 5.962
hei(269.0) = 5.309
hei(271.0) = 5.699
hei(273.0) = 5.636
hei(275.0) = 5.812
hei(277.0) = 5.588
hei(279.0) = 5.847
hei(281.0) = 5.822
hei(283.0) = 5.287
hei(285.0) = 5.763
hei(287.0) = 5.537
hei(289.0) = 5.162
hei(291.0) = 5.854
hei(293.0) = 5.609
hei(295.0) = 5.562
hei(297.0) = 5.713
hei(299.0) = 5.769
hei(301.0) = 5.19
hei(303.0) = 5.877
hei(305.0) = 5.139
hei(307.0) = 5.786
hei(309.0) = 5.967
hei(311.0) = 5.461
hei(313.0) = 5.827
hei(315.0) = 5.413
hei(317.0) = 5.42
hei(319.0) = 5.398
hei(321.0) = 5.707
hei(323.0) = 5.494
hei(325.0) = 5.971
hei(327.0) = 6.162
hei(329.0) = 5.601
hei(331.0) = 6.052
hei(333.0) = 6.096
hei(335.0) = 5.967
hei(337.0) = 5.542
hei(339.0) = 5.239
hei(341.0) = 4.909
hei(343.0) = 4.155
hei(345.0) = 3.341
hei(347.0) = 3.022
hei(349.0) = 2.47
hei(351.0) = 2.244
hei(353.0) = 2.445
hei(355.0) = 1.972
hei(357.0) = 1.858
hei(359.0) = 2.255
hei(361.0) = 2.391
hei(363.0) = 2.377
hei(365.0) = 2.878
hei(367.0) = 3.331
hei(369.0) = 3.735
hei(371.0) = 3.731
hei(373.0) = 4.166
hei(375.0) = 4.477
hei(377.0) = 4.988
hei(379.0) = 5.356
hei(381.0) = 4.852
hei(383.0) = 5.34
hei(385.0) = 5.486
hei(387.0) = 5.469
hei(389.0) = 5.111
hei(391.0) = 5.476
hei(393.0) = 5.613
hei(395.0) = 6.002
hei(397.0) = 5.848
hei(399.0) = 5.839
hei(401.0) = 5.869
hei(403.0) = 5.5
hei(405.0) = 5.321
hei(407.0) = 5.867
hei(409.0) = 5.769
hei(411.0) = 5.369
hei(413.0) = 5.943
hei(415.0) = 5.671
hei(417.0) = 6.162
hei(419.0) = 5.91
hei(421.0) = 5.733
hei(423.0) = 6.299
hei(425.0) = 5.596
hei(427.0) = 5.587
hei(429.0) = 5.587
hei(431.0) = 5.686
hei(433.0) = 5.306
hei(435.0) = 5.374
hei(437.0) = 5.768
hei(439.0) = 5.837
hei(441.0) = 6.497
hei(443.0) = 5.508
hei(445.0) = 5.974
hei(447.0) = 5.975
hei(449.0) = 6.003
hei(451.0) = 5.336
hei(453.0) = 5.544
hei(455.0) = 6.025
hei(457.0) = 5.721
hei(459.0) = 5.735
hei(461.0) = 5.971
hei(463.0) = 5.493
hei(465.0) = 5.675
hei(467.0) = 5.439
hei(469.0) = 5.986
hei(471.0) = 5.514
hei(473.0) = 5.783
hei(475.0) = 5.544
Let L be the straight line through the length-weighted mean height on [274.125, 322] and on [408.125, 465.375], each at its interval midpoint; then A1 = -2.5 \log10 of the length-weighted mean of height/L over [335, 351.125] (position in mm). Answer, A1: 0.35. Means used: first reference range 5.6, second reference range 5.76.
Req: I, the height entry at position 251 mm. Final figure 5.654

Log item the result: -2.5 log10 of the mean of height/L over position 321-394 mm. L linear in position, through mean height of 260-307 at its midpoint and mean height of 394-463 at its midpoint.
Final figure 0.29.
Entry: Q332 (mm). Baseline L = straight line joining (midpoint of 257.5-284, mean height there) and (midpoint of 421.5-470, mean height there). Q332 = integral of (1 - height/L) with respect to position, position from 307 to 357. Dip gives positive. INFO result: 7.69 mm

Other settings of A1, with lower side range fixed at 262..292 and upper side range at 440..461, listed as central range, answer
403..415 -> 0.03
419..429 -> 0.00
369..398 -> 0.14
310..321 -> 0.03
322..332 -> -0.03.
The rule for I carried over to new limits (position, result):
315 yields 5.413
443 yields 5.508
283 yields 5.287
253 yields 6.177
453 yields 5.544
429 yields 5.587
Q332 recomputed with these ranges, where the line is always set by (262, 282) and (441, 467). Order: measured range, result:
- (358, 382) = 8.5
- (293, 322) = 0.7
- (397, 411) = 0.2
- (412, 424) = -0.4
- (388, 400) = 0.2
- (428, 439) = 0.4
